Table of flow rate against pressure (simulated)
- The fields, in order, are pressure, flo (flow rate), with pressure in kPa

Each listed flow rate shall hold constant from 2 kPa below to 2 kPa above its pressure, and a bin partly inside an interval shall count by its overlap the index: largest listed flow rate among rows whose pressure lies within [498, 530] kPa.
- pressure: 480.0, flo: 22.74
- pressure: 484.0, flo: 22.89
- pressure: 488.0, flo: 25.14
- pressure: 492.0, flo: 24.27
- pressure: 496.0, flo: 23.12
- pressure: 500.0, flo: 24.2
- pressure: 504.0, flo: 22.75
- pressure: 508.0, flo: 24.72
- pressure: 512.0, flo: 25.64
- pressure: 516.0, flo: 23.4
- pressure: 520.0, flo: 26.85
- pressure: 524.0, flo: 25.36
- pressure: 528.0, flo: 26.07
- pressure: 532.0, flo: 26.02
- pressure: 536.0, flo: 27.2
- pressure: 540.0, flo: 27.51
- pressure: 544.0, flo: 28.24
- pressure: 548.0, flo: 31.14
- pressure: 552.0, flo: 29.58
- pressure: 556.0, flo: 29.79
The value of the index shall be 26.85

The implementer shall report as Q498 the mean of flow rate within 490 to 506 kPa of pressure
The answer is 23.6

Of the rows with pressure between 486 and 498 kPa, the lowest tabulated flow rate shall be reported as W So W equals 23.12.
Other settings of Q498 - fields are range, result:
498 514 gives 24.3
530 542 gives 26.9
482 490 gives 24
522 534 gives 25.8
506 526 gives 25.2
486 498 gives 24.2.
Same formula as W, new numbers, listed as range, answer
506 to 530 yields 23.4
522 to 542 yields 25.36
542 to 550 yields 28.24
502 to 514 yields 22.75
